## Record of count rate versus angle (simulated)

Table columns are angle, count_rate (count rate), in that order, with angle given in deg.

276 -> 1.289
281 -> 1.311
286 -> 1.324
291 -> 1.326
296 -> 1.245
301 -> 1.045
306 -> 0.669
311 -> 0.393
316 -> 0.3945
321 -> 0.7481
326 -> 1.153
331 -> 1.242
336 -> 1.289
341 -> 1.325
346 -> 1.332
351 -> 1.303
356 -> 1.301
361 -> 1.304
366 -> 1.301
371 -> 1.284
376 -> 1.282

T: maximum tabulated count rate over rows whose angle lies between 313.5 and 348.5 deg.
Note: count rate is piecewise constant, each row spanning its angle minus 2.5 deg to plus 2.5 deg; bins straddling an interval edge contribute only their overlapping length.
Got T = 1.332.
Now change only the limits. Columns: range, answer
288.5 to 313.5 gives 1.326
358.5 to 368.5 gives 1.304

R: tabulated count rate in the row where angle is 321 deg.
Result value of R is 0.7481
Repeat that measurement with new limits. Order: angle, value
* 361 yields 1.304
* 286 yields 1.324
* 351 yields 1.303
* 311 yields 0.393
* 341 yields 1.325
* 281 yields 1.311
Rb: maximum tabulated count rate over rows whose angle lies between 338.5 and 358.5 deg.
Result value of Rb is 1.332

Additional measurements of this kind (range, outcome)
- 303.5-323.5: 0.7481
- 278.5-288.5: 1.324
